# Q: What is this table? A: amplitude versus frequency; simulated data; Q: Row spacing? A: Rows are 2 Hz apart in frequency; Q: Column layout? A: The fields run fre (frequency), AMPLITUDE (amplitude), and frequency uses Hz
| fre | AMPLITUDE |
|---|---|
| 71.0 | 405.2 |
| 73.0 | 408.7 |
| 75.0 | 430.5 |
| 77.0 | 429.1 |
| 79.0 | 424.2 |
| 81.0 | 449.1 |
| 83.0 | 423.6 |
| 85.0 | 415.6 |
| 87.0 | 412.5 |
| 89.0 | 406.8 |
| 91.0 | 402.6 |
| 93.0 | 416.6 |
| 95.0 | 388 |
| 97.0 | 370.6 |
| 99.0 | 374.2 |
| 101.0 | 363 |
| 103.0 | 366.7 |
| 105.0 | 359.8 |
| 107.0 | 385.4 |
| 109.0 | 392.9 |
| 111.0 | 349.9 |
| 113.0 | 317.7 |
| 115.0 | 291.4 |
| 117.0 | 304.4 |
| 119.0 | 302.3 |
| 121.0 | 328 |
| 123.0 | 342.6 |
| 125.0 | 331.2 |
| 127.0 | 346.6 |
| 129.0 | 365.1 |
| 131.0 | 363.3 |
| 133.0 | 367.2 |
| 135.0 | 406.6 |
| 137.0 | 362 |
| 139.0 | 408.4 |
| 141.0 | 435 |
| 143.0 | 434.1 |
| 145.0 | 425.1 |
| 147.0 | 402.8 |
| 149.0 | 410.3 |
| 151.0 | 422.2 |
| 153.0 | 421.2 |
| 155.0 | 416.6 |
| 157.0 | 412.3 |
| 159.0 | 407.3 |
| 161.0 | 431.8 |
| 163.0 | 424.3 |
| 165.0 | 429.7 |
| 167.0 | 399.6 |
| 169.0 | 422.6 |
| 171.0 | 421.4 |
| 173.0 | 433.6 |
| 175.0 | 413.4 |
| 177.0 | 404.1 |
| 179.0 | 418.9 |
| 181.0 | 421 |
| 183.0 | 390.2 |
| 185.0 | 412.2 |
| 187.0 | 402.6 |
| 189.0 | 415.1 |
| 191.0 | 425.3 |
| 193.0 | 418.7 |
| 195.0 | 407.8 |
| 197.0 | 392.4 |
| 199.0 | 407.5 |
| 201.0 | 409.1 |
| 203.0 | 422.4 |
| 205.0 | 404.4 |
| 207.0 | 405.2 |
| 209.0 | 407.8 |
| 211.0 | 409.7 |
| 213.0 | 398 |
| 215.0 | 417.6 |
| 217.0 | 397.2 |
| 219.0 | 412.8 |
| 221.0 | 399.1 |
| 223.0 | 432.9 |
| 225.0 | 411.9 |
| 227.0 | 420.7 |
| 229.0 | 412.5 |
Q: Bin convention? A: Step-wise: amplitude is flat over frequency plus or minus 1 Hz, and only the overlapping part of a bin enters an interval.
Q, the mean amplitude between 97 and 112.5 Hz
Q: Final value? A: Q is 369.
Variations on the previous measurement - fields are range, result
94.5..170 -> 381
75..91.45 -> 422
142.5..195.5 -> 416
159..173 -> 421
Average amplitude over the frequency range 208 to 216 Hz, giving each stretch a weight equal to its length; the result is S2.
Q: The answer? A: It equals 408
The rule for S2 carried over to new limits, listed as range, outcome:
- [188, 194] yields 420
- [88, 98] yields 397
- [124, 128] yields 339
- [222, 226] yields 422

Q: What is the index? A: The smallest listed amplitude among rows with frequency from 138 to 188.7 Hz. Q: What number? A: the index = 390.2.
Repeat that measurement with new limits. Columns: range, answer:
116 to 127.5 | 302.3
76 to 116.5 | 291.4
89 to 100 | 370.6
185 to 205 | 392.4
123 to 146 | 331.2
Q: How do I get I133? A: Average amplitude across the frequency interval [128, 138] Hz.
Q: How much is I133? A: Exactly 373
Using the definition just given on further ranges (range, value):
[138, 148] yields 421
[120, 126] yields 334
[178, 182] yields 420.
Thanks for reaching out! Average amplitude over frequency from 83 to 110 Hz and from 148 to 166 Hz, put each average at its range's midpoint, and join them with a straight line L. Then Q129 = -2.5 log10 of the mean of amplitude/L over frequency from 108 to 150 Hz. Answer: 0.11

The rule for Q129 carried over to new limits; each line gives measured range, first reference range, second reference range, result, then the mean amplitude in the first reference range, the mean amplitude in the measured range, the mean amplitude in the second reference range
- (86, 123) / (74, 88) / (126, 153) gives 0.15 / 426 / 362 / 397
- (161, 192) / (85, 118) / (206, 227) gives -0.05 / 370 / 416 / 410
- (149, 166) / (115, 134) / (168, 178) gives -0.07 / 336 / 420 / 419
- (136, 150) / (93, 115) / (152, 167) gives -0.02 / 366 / 411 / 419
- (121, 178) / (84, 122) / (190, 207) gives -0.04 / 366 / 401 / 411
